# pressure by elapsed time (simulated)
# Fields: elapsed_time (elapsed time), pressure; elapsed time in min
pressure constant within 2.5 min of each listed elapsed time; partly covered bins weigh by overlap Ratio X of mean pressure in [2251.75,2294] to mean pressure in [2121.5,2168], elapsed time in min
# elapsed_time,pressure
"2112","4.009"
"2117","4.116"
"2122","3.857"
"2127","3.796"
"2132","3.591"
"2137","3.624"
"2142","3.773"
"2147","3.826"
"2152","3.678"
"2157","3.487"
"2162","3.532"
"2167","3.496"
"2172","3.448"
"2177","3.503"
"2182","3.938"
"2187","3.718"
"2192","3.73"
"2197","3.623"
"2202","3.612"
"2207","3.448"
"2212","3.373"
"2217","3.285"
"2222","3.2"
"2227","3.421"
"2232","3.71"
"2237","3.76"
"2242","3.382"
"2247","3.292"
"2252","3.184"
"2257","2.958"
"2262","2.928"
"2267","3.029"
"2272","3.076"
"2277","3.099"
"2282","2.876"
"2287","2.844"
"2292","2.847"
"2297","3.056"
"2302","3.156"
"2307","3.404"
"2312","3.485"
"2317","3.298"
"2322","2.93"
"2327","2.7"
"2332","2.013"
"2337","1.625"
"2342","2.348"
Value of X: 0.8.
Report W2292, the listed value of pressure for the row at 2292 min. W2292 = 2.847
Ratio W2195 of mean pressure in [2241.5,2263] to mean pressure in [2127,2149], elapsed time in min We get 0.8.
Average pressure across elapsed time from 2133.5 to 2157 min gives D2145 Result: 3.69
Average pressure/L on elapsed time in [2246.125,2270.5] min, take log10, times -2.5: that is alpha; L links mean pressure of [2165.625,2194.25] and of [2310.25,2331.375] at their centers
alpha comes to 0.07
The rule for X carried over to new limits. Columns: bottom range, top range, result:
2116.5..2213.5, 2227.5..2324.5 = 0.87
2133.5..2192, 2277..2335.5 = 0.81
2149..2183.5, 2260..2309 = 0.85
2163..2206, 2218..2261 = 0.92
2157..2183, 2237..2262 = 0.91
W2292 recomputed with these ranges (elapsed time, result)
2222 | 3.2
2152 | 3.678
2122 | 3.857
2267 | 3.029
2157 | 3.487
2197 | 3.623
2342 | 2.348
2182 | 3.938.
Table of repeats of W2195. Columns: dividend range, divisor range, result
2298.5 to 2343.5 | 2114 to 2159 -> 0.74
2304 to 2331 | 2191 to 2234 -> 0.89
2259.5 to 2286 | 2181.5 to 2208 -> 0.82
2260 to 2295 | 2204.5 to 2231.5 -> 0.88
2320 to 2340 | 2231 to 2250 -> 0.66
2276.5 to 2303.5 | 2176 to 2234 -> 0.84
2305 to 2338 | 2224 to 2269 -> 0.86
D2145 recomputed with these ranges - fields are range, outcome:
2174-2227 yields 3.54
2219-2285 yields 3.22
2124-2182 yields 3.63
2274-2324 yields 3.1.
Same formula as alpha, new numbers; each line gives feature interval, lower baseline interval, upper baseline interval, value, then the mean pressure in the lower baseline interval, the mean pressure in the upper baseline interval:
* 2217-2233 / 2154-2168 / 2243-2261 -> -0.05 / 3.51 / 3.15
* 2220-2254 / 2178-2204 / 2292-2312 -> 0.02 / 3.71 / 3.2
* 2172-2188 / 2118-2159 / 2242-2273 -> -0.05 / 3.72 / 3.1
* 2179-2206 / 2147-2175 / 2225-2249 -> -0.05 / 3.55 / 3.52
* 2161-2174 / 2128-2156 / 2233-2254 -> 0.04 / 3.69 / 3.43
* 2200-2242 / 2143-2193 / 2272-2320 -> -0.02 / 3.64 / 3.11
